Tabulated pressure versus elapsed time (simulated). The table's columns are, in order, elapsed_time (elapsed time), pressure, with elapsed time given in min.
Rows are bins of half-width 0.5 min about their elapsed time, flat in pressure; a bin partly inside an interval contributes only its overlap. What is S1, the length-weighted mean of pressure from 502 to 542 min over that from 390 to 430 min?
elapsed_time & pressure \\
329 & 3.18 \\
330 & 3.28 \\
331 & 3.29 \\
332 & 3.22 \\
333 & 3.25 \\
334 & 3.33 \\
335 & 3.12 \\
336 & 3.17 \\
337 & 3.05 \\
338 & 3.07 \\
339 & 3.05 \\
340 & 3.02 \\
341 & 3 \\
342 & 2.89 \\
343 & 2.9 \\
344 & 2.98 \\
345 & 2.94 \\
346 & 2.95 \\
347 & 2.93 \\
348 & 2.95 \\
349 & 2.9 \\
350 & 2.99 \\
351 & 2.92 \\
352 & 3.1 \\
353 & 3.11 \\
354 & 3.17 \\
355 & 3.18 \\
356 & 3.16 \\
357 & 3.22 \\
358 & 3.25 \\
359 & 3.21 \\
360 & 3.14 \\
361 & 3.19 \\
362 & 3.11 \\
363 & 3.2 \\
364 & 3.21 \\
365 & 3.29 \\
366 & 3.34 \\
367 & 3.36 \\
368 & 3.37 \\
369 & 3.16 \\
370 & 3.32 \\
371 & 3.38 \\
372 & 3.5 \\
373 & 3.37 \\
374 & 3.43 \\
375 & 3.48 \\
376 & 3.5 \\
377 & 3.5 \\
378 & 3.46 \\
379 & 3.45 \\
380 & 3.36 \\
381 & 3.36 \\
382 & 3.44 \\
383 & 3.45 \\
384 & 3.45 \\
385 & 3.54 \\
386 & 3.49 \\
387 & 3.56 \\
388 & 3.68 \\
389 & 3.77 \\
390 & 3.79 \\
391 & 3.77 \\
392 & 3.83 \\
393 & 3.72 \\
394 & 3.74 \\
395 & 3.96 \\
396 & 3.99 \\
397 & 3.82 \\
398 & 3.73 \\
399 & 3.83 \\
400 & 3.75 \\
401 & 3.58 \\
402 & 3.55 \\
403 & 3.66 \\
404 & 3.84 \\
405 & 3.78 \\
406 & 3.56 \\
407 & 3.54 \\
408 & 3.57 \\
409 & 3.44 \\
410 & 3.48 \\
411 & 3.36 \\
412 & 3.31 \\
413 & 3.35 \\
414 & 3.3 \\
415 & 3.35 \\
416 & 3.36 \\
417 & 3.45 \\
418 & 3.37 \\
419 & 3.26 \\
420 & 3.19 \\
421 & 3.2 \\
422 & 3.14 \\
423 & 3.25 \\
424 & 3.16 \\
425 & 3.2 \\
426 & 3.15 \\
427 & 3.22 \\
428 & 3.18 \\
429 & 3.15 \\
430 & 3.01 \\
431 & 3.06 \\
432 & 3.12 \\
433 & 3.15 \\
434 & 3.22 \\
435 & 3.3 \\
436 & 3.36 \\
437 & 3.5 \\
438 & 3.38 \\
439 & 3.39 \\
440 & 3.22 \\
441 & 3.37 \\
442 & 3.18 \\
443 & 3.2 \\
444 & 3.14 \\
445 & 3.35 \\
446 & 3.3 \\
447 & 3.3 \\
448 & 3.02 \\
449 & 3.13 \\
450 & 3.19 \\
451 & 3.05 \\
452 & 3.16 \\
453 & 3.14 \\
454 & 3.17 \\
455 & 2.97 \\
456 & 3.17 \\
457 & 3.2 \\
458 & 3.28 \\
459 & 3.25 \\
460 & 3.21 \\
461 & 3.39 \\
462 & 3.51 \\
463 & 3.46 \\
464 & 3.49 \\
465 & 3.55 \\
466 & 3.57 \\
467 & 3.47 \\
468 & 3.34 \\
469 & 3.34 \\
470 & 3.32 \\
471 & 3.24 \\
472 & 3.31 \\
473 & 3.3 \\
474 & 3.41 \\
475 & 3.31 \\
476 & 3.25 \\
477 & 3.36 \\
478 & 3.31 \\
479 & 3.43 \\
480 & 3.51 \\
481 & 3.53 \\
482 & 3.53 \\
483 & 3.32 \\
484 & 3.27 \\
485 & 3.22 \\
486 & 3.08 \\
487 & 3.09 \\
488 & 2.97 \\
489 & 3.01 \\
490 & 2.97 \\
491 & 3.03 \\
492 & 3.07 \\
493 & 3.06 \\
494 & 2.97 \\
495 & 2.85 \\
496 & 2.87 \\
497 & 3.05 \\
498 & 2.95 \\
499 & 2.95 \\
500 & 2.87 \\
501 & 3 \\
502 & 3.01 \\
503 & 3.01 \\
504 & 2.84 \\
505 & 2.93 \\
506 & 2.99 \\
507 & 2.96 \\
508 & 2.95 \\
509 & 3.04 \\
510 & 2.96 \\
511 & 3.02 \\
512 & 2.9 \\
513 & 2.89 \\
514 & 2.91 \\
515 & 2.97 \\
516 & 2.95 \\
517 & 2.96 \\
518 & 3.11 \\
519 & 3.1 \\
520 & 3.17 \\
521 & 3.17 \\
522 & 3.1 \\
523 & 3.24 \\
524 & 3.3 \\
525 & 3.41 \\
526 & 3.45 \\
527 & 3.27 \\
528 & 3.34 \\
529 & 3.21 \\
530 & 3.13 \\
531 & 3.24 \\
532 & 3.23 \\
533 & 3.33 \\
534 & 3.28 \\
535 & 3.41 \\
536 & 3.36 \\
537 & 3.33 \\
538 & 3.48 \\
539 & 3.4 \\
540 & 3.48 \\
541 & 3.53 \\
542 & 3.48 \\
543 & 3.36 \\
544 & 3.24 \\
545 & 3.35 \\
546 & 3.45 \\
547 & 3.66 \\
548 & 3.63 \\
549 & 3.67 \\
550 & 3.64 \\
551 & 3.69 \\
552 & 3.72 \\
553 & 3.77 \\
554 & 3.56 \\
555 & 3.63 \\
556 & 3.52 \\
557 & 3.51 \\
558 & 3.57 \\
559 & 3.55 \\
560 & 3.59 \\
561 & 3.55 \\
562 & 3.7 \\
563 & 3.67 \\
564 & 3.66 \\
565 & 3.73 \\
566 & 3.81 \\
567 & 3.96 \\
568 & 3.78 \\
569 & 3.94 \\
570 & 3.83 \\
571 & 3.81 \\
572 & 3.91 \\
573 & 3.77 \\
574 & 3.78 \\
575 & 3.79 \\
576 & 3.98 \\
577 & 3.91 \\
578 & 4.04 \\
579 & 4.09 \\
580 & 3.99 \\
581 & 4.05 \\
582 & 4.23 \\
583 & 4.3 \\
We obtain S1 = 0.91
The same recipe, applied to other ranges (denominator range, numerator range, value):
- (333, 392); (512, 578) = 1.07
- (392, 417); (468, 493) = 0.90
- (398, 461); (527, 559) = 1.04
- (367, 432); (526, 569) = 1.01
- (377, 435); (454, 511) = 0.92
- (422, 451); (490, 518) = 0.92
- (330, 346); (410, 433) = 1.05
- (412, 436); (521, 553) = 1.05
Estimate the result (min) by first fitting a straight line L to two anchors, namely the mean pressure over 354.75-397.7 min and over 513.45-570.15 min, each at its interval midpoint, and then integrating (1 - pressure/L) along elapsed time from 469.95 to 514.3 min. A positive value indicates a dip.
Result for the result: 4.3 min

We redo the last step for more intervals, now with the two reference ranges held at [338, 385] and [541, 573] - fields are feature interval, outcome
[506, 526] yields 2.74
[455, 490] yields 1.45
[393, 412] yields -2.11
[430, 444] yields 0.52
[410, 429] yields 0.40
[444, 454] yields 0.66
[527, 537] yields 0.85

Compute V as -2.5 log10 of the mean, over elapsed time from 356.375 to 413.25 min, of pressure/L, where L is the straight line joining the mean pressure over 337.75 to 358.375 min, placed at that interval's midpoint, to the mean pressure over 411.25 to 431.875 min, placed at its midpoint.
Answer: -0.120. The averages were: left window 3.03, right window 3.23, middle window 3.5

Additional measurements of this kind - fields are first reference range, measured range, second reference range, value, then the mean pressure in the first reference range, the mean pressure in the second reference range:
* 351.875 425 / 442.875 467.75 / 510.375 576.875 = 0.058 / 3.44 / 3.46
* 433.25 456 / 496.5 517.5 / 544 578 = 0.176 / 3.23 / 3.7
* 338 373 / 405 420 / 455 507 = -0.083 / 3.13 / 3.2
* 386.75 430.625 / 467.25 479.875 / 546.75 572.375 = 0.077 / 3.5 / 3.69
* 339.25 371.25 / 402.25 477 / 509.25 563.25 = -0.027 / 3.12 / 3.35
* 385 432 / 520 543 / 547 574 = 0.104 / 3.48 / 3.7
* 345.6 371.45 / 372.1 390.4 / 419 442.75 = -0.105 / 3.16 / 3.22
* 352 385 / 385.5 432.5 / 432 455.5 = -0.069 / 3.32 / 3.22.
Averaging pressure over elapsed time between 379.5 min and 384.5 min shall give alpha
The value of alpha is 3.41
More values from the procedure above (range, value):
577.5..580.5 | 4.04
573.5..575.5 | 3.79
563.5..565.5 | 3.7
